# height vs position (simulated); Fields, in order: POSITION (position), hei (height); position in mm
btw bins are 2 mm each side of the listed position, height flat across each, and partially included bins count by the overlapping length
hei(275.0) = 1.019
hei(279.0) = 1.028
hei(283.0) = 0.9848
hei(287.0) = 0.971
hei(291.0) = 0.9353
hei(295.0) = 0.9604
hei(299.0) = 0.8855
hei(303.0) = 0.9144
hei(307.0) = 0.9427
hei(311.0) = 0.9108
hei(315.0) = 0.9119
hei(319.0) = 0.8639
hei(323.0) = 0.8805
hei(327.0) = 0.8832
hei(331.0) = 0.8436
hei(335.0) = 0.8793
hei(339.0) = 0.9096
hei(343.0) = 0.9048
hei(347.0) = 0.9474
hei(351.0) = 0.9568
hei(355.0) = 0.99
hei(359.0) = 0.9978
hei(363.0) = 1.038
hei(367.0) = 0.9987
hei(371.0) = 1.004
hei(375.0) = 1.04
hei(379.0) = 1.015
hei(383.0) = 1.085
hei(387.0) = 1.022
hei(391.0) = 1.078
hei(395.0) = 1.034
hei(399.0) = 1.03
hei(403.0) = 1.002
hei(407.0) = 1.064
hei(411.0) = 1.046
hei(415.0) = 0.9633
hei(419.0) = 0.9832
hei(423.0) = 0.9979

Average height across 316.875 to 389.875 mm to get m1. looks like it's 0.96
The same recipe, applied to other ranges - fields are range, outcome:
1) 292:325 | 0.91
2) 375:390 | 1.04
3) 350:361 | 0.984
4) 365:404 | 1.03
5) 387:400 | 1.04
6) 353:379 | 1.01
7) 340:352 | 0.932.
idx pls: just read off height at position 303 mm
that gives 0.9144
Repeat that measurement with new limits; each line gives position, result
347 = 0.9474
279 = 1.028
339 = 0.9096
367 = 0.9987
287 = 0.971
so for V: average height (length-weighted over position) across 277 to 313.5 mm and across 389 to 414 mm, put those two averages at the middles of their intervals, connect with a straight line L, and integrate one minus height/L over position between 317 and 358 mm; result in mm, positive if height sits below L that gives 3.2 mm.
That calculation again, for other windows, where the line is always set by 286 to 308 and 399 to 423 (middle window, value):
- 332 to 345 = 0.9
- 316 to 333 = 1.5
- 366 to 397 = -1.4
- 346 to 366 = -0.3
